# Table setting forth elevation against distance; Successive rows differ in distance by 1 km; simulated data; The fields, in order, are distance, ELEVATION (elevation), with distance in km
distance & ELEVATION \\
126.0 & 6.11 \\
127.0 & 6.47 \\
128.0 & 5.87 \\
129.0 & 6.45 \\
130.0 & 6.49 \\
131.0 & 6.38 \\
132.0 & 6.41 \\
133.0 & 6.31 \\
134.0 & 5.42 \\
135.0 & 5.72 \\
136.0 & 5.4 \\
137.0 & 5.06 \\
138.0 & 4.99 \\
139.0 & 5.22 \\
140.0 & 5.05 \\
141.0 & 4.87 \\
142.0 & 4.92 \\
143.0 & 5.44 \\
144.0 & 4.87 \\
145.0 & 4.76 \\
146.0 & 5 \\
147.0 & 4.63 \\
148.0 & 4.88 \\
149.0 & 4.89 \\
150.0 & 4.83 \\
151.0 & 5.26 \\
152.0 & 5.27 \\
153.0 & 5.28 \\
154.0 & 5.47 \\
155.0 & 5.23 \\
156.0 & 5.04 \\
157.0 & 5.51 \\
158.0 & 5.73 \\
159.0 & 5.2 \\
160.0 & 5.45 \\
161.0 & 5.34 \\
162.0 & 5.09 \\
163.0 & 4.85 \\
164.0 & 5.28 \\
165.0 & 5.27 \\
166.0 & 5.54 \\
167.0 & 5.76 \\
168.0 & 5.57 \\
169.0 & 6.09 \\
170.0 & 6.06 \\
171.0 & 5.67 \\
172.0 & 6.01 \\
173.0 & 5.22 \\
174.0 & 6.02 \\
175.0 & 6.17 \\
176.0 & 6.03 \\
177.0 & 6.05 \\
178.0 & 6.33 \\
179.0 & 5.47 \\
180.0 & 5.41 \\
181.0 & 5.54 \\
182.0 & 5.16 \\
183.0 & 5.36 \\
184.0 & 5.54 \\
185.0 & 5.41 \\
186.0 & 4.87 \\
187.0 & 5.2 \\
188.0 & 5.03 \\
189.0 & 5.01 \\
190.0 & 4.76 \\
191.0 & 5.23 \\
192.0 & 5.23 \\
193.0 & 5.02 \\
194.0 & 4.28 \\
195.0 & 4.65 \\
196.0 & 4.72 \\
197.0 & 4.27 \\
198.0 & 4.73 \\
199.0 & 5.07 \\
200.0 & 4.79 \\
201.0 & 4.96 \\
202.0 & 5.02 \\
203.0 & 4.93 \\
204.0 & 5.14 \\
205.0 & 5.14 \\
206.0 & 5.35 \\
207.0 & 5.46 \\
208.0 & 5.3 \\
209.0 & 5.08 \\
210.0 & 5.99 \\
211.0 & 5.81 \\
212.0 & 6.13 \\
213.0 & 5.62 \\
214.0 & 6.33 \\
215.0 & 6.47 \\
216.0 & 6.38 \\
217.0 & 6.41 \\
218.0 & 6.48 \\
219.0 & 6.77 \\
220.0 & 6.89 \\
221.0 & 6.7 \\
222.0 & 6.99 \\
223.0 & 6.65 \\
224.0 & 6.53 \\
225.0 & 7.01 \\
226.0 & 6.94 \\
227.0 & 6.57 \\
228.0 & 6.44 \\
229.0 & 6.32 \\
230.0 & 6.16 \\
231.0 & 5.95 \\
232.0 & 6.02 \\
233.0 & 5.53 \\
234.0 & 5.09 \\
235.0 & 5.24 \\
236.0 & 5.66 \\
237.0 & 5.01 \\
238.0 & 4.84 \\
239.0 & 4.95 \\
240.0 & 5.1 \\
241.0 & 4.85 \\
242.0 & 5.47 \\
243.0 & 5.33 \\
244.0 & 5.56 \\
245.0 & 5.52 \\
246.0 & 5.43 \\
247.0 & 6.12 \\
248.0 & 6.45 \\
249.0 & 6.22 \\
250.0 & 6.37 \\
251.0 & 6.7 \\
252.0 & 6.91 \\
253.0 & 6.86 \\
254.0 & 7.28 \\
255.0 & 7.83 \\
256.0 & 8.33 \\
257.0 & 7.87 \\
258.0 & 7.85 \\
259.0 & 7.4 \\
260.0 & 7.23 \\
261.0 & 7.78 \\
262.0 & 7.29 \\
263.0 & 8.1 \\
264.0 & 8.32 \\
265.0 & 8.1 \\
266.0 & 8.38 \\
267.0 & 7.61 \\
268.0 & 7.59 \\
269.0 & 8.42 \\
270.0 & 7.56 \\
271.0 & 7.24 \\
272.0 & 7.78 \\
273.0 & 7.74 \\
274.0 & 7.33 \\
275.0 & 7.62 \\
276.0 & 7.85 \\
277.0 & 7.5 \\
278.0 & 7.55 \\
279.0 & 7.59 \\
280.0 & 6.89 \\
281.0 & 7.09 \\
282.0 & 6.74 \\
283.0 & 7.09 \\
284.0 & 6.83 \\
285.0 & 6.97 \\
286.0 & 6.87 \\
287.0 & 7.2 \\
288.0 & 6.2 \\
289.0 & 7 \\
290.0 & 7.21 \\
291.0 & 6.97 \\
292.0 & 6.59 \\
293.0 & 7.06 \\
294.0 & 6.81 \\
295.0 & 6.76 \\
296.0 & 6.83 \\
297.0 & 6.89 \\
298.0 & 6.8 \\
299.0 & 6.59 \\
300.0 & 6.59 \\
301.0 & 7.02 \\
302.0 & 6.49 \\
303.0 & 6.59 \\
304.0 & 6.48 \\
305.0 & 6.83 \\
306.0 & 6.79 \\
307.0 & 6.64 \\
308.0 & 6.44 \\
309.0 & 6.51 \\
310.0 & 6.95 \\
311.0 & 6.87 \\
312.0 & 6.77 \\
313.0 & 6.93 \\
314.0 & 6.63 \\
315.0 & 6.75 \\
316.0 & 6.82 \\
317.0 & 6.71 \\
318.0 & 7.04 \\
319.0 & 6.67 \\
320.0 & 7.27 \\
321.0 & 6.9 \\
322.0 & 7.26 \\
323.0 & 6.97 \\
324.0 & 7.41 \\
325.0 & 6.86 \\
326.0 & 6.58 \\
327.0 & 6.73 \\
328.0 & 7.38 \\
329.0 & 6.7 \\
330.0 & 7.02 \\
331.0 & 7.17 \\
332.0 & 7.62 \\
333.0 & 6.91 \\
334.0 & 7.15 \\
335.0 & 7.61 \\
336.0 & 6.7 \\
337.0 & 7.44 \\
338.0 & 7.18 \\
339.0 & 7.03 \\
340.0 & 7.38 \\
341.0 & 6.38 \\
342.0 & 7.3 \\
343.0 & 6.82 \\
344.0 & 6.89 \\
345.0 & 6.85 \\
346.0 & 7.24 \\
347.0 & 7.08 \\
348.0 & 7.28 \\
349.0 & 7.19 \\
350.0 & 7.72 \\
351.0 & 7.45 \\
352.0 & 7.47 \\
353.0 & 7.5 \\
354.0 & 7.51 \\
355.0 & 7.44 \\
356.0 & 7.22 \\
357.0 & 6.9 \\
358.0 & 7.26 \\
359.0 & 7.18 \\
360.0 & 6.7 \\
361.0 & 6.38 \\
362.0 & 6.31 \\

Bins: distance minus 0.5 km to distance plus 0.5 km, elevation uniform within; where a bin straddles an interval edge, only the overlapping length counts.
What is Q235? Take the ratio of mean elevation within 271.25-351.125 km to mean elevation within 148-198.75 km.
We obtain 1.32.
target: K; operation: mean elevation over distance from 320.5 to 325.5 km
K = 7.08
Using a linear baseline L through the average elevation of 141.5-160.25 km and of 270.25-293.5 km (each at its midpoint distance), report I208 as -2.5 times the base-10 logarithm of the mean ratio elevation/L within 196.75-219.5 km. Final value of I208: 0.09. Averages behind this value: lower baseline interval 5.14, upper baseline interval 7.17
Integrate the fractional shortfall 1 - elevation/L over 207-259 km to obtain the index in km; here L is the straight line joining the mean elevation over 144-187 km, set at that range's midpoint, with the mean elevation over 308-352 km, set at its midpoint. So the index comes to -1.1 km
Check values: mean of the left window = 5.41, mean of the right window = 7.02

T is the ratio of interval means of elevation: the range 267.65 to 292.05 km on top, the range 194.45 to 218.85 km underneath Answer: 1.34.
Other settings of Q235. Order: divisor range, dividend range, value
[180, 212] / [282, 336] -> 1.34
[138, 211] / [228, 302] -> 1.29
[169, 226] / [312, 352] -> 1.25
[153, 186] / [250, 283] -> 1.36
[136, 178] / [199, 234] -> 1.12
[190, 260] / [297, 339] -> 1.17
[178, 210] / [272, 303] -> 1.38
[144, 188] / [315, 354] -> 1.31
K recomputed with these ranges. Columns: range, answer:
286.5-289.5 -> 6.8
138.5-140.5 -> 5.13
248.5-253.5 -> 6.61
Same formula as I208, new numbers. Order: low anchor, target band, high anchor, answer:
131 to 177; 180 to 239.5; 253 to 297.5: 0.13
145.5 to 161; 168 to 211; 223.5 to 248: 0.02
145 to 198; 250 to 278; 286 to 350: -0.20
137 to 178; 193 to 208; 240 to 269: 0.23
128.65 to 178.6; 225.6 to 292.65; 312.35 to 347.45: -0.06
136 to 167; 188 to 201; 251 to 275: 0.26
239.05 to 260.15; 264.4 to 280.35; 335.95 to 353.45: -0.16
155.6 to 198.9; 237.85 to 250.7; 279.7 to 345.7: 0.10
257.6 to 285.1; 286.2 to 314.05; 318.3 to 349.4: 0.09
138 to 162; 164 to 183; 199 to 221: -0.07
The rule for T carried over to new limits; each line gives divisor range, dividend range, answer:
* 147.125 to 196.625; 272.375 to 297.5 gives 1.33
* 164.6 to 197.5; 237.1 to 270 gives 1.26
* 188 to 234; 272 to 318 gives 1.22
